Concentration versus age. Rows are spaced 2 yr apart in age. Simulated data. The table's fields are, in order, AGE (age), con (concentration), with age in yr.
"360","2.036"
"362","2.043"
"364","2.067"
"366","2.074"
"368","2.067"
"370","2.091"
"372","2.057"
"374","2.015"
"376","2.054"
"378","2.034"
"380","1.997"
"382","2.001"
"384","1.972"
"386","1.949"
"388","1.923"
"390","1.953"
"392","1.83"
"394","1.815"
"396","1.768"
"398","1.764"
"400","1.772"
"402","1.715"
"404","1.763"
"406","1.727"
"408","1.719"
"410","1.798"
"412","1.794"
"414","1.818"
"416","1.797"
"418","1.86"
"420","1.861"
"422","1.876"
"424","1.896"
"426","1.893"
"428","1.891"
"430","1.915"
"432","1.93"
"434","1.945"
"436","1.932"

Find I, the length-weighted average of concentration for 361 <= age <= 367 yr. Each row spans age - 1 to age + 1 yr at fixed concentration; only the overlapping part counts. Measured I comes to 2.06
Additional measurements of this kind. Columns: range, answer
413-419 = 1.82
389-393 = 1.89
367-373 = 2.07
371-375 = 2.04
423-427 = 1.89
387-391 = 1.94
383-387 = 1.96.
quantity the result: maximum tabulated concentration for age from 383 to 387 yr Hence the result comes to 1.972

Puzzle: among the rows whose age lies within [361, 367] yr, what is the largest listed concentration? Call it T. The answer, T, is 2.074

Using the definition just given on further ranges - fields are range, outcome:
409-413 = 1.798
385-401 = 1.953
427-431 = 1.915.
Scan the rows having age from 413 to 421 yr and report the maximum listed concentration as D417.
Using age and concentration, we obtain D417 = 1.861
